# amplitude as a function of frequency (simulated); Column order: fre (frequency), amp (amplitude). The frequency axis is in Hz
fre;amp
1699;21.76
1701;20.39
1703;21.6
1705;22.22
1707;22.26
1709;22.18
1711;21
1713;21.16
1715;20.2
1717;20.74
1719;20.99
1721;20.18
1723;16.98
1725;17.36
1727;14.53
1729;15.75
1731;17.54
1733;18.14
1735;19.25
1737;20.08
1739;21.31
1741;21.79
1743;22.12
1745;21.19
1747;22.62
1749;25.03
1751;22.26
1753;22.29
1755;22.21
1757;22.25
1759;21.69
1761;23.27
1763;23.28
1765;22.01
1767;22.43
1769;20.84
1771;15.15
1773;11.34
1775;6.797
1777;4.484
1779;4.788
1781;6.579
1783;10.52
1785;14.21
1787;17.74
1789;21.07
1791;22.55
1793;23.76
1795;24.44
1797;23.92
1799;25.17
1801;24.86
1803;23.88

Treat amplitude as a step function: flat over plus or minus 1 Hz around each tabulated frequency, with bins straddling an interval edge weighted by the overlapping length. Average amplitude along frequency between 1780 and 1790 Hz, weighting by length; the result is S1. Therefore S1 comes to 14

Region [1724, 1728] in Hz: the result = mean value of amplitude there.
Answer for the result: 15.9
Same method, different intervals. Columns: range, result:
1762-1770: 22.1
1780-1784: 8.55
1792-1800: 24.3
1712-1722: 20.7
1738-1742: 21.5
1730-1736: 18.3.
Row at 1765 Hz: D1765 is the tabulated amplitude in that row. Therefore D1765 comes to 22.01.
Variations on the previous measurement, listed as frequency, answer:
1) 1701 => 20.39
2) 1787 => 17.74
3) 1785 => 14.21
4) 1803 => 23.88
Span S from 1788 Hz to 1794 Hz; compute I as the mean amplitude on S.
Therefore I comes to 22.5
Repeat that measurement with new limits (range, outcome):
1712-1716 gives 20.7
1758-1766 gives 22.6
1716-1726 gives 19.2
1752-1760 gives 22.1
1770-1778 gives 9.44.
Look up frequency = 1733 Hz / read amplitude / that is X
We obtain 18.14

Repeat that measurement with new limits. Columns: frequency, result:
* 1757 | 22.25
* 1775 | 6.797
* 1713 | 21.16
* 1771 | 15.15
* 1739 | 21.31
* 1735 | 19.25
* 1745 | 21.19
